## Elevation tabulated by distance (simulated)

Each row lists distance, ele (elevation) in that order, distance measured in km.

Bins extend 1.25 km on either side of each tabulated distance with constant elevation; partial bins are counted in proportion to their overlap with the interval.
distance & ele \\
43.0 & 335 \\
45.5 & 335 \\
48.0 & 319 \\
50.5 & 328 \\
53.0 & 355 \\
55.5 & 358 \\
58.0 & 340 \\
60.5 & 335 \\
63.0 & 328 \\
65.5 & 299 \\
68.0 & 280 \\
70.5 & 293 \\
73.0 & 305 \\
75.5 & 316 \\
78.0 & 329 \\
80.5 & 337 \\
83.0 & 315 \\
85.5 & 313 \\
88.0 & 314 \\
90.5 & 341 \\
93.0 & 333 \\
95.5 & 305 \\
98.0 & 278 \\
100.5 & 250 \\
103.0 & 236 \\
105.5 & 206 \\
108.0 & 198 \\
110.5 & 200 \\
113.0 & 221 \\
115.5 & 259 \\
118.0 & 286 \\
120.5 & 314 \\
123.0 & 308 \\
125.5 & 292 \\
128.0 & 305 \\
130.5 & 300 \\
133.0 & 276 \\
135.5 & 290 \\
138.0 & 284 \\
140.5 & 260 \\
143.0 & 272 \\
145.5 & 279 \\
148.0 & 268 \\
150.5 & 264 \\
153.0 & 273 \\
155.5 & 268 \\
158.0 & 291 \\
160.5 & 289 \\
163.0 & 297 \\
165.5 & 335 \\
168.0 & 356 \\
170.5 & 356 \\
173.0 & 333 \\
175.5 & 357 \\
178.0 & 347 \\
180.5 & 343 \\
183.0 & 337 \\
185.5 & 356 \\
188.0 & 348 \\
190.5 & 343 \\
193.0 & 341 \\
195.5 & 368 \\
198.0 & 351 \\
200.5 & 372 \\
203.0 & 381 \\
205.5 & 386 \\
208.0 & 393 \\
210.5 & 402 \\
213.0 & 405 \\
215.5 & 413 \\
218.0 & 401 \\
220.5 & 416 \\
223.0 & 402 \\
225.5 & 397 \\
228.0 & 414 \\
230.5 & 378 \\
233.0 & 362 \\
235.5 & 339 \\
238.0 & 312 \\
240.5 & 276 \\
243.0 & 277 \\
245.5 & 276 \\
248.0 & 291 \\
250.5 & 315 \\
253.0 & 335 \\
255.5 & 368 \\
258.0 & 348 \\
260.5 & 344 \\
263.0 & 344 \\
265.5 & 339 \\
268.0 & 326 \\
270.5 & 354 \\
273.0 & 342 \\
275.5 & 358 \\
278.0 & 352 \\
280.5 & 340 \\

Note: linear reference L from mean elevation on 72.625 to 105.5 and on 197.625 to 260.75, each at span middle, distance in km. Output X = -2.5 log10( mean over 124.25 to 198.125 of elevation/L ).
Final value 0.07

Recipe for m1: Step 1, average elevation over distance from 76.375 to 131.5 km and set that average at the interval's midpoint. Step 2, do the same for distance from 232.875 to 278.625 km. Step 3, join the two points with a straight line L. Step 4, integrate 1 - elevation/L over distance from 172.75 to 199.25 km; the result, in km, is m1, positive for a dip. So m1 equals -3.5 km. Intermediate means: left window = 284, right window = 328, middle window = 348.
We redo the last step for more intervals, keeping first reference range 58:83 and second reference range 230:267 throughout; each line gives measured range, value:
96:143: 7.8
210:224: -3.6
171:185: -1.0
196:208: -1.9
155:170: 0.5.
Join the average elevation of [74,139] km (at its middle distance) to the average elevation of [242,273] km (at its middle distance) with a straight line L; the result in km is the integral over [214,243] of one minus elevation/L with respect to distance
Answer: -4.61 km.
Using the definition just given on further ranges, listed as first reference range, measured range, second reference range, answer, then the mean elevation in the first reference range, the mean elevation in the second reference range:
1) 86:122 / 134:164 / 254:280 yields 1.3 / 268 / 347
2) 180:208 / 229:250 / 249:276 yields 2.0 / 359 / 342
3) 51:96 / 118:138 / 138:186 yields 1.1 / 322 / 308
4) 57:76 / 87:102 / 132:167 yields 0.0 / 311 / 282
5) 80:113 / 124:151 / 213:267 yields 1.4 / 275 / 351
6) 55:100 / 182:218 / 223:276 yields -4.3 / 316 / 339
